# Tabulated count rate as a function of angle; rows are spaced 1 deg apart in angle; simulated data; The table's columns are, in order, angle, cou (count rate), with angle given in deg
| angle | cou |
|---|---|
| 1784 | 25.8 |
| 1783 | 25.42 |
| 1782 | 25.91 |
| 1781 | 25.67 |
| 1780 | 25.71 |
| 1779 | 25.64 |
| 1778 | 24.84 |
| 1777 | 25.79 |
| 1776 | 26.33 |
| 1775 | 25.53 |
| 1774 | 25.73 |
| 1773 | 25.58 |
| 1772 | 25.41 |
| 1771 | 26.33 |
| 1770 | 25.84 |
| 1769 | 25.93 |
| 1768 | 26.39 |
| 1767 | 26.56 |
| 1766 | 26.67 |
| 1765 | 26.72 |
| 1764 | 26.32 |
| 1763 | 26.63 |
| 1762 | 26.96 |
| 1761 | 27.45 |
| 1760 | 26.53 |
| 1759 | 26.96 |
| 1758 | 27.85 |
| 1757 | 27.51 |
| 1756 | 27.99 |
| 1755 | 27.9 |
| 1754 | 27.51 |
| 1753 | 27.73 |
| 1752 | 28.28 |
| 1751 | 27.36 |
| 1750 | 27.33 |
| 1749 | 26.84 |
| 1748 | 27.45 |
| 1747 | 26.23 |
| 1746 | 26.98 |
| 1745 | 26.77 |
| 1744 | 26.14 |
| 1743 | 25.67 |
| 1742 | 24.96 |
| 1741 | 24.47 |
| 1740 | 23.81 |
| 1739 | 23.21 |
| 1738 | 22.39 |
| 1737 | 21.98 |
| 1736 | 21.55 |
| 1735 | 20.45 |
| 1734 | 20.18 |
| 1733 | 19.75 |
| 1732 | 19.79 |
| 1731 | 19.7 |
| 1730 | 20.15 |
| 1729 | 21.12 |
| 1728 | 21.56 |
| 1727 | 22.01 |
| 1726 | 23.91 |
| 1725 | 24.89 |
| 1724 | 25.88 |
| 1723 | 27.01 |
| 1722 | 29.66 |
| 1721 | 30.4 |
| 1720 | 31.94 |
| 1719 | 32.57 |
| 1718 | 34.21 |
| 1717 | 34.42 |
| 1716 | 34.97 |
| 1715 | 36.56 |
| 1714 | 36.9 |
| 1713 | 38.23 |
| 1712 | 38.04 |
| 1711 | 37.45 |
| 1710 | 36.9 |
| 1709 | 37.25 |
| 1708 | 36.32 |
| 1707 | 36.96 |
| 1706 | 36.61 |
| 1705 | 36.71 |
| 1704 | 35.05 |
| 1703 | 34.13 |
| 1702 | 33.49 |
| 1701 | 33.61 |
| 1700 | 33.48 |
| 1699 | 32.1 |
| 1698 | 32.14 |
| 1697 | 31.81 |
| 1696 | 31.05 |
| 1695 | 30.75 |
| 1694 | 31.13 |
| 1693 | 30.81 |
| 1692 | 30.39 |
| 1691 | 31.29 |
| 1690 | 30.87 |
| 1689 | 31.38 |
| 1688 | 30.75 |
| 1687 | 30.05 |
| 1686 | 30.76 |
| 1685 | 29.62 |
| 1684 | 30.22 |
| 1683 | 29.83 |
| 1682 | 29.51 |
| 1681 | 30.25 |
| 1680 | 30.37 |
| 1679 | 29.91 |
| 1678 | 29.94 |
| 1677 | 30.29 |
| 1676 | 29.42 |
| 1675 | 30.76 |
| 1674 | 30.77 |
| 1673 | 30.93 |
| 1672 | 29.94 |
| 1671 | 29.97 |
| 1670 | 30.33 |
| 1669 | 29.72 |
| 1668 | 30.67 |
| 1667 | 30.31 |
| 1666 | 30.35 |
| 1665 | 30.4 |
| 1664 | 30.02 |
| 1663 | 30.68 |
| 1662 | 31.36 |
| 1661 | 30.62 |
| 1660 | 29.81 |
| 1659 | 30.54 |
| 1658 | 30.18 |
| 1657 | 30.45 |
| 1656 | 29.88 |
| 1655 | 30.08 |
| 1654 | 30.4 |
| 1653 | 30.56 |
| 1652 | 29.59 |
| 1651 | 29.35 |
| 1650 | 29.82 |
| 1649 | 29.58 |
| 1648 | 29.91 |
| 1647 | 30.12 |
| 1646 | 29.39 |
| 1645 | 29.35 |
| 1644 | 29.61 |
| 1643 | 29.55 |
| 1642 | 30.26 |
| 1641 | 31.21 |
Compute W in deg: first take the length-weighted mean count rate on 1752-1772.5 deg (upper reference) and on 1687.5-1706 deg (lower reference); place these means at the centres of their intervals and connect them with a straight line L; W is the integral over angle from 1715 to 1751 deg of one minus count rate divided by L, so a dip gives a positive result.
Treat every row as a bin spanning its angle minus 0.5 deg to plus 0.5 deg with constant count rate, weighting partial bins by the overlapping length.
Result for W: 4.6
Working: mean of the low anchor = 32.4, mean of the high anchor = 26.9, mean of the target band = 25.6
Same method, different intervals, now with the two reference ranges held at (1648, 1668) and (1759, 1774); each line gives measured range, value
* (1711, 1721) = -2.5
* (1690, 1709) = -3.0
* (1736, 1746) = 1.1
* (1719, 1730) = 0.8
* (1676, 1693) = -0.6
